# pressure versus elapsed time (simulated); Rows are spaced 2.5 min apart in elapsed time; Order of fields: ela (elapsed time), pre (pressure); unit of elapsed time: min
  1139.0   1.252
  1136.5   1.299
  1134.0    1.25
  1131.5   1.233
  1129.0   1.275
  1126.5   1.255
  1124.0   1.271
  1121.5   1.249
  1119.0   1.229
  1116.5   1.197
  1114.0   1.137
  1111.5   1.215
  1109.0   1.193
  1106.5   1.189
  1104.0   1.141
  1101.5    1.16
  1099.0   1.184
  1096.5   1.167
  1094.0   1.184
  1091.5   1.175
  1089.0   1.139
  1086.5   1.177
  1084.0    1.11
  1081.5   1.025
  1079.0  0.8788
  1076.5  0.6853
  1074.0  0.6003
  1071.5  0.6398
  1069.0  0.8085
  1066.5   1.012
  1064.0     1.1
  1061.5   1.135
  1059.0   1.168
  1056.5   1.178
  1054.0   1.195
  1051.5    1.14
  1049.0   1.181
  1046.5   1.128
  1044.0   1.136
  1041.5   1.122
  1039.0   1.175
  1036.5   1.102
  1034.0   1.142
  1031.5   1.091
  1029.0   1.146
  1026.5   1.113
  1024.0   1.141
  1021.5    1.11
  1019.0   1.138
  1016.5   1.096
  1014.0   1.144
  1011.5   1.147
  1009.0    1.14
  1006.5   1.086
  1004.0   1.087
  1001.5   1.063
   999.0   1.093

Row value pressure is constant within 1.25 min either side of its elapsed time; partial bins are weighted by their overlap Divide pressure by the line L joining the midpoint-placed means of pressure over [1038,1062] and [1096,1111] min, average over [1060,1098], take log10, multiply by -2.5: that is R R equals 0.18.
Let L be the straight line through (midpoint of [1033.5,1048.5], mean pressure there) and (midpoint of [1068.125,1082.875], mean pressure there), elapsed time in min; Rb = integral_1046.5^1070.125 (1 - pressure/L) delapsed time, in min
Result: -3.7 min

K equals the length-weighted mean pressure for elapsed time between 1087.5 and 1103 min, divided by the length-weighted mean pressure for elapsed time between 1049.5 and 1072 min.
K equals 1.10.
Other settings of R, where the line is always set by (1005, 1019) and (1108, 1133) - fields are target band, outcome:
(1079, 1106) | 0.06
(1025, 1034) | 0.02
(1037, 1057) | 0.00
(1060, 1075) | 0.30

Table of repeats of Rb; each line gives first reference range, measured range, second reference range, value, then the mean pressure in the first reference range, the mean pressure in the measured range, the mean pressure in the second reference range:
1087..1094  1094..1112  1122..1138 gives 0.3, 1.16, 1.18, 1.26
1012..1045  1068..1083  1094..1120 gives 4.9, 1.13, 0.778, 1.18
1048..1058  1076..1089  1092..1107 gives 1.8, 1.17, 1.01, 1.17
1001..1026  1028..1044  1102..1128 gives 0.1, 1.12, 1.13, 1.21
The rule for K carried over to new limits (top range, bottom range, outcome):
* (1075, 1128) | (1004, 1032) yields 1.02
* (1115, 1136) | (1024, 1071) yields 1.12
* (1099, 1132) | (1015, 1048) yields 1.07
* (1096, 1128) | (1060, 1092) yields 1.25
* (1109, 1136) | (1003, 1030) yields 1.10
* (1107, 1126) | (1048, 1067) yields 1.06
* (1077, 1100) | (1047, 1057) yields 0.94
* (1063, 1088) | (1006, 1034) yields 0.80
